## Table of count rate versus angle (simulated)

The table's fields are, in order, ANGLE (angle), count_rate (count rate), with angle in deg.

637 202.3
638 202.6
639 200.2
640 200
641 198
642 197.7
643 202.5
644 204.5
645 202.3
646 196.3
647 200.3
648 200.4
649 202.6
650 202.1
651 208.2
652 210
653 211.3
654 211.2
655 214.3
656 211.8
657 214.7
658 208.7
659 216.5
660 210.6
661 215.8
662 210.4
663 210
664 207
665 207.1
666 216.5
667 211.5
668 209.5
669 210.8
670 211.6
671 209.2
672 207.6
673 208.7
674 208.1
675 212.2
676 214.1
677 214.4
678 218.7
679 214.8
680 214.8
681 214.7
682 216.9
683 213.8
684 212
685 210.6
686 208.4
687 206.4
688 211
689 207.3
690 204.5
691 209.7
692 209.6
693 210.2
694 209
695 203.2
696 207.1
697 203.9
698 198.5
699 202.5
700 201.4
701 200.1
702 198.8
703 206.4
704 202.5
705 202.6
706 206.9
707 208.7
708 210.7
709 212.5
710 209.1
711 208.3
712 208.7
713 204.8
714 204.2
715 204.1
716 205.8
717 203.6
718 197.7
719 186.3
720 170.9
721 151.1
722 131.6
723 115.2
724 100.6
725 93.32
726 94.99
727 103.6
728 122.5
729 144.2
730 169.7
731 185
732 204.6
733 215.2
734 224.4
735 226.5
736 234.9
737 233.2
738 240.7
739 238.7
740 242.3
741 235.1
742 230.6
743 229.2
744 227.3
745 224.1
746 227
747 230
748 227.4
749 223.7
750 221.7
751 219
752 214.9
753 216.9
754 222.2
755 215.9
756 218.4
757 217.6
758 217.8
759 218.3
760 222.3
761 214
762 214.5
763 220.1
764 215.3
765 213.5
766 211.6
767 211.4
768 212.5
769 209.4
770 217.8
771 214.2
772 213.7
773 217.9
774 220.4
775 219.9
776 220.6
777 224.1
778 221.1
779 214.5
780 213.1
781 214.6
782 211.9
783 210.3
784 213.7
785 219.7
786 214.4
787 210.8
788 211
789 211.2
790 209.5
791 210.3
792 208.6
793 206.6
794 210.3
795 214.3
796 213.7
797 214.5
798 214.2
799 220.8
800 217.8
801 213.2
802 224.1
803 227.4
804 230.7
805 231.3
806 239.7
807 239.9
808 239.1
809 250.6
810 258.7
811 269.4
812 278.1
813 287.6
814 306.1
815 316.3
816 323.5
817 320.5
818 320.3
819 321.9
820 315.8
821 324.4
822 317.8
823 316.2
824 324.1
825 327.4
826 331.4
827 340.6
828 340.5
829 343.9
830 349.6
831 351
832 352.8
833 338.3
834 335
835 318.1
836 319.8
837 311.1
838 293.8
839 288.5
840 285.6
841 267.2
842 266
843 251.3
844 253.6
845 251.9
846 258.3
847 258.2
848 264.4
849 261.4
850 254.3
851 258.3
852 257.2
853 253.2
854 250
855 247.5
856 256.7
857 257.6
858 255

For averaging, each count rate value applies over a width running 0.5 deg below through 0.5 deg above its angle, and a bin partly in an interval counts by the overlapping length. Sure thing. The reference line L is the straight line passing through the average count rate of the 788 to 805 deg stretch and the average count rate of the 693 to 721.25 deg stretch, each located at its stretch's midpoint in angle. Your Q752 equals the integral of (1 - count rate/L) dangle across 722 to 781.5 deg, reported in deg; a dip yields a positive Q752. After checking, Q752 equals 0.9 deg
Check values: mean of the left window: 202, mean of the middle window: 206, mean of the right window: 216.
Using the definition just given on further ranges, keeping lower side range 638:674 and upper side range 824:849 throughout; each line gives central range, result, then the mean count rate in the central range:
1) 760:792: 6.7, 215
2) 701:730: 7.6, 176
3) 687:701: 1.3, 206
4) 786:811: 5.4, 223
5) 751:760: 1.5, 218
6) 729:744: 1.8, 220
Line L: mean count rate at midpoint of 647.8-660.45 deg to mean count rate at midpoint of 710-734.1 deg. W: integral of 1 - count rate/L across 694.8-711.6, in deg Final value -2.3 deg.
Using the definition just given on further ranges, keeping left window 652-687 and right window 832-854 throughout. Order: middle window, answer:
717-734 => 5.9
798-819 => 0.4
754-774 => 2.6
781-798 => 3.1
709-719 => 1.1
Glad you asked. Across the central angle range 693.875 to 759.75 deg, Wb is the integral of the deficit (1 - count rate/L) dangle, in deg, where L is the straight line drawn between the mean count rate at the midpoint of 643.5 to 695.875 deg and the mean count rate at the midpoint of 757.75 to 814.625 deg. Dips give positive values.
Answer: 5.1 deg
